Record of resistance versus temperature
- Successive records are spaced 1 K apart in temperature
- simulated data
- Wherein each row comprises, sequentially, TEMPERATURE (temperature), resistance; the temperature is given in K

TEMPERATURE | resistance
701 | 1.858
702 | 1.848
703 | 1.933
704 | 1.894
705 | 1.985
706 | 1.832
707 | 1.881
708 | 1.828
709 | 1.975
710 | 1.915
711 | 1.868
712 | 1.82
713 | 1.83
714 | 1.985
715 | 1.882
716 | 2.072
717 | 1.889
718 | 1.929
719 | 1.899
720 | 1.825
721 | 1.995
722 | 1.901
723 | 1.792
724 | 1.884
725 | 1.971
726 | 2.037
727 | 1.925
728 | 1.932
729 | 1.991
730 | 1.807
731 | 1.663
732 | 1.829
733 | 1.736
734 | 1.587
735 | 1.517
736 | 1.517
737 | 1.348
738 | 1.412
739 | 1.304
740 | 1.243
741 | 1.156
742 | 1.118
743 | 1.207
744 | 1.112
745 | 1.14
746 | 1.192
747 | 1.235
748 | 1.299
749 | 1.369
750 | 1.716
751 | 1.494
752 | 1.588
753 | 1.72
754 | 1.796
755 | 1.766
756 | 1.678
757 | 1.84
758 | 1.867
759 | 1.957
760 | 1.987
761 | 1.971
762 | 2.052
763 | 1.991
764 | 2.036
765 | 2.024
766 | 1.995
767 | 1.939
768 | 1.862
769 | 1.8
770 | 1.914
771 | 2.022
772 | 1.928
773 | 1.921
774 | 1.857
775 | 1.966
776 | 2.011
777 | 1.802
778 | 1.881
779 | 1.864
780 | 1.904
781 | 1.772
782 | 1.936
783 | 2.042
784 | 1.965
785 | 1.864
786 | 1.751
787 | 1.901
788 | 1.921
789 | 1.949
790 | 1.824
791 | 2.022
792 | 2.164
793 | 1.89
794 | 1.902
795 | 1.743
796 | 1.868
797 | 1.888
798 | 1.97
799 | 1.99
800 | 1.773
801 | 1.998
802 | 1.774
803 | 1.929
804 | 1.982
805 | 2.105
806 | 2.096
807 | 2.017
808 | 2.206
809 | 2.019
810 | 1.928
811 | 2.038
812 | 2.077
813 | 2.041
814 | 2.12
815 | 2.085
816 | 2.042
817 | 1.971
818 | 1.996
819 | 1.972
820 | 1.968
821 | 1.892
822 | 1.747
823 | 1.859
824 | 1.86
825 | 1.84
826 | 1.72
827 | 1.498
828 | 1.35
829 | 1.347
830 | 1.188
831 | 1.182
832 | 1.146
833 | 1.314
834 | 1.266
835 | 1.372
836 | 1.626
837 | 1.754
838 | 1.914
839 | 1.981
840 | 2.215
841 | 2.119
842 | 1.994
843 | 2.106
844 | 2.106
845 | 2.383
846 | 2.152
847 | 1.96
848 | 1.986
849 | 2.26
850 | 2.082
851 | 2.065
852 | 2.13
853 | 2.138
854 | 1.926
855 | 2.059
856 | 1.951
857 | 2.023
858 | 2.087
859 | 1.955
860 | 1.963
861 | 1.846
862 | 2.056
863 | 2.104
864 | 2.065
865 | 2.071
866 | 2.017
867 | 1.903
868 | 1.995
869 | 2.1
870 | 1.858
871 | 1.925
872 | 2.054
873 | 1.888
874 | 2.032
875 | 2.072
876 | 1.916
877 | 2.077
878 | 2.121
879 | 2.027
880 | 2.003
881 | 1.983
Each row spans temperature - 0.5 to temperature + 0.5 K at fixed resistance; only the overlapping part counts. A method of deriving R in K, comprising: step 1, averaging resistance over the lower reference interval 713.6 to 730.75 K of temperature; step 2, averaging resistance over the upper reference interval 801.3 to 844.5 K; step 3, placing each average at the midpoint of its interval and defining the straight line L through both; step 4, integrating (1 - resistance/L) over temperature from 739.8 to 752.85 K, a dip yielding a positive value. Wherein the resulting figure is 4.0 K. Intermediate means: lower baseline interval 1.92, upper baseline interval 1.83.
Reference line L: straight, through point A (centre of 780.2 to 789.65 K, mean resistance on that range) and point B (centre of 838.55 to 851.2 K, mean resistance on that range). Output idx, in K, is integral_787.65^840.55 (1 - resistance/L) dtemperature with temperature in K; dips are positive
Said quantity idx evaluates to 4.2 K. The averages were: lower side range 1.9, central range 1.84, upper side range 2.11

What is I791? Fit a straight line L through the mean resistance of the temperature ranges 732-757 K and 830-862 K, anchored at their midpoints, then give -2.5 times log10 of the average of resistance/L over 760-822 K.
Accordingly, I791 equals -0.18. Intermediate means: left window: 1.44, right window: 1.9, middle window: 1.95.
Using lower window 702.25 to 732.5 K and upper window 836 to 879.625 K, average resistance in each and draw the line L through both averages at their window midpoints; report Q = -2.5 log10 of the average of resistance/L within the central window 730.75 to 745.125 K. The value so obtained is 0.35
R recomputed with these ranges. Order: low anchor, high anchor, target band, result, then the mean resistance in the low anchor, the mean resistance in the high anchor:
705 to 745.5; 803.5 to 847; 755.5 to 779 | -2.00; 1.72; 1.85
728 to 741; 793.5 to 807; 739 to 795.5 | -0.11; 1.58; 1.93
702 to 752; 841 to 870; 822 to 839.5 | 3.82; 1.69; 2.05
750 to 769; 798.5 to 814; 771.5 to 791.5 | 0.23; 1.86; 2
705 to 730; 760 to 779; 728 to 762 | 6.42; 1.91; 1.94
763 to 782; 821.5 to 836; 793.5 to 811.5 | -2.92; 1.92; 1.48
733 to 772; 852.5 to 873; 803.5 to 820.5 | -1.93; 1.63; 2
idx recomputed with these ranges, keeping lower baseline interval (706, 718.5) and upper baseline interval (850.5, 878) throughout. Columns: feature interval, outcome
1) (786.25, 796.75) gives 0.2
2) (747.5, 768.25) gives 1.4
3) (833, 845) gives 0.8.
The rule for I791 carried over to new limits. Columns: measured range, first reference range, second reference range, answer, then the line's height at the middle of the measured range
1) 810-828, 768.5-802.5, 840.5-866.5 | 0.04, 1.98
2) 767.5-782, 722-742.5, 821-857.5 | -0.11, 1.72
